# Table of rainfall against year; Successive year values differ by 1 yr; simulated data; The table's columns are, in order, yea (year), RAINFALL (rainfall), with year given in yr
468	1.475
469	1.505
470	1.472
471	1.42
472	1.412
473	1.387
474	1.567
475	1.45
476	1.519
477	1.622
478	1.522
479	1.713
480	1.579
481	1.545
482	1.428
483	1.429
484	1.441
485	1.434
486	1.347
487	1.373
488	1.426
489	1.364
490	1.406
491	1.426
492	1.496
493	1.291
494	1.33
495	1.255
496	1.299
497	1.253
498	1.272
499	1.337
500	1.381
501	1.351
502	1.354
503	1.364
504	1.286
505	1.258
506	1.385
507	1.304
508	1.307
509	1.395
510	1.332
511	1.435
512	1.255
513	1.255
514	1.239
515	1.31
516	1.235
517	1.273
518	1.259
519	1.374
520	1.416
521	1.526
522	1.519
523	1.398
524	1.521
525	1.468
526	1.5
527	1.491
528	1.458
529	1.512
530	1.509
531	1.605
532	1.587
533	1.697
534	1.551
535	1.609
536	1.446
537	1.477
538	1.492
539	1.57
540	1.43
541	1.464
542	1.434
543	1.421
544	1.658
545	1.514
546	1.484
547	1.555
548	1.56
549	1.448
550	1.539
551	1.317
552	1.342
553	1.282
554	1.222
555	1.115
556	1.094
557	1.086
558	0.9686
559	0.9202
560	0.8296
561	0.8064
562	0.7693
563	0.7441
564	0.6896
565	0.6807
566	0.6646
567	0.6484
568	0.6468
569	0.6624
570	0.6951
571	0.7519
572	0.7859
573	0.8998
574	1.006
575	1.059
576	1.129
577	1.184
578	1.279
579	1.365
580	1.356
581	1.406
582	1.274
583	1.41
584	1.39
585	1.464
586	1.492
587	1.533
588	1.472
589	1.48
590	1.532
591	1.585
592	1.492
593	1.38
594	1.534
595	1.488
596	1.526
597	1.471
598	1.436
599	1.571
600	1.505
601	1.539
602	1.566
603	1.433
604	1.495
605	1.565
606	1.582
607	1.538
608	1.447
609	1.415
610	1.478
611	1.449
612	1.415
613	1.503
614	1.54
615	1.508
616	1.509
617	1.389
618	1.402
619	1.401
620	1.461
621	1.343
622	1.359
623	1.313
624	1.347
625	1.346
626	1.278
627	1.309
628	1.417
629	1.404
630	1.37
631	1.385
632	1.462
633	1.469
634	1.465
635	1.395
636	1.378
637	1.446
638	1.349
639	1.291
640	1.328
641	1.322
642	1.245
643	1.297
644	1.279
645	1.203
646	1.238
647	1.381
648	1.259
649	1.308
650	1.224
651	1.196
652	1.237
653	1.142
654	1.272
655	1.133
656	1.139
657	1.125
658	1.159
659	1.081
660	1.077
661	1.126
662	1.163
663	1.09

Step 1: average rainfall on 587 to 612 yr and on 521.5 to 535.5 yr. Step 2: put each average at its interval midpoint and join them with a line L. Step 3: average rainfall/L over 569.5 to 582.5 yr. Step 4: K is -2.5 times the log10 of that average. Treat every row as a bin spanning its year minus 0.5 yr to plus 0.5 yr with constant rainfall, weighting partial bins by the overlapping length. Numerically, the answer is 0.35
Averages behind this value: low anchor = 1.53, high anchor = 1.5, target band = 1.09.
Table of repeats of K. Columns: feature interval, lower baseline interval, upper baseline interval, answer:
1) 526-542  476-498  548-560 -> -0.193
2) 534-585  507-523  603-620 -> 0.188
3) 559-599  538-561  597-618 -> 0.220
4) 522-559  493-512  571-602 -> -0.073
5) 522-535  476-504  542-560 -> -0.135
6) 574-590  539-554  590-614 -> 0.104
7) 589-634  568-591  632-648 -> -0.142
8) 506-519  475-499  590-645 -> 0.094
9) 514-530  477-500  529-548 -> 0.057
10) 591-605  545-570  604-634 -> -0.157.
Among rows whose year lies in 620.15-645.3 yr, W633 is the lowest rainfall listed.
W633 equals 1.203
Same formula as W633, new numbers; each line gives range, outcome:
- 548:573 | 0.6468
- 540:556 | 1.094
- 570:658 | 0.6951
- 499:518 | 1.235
